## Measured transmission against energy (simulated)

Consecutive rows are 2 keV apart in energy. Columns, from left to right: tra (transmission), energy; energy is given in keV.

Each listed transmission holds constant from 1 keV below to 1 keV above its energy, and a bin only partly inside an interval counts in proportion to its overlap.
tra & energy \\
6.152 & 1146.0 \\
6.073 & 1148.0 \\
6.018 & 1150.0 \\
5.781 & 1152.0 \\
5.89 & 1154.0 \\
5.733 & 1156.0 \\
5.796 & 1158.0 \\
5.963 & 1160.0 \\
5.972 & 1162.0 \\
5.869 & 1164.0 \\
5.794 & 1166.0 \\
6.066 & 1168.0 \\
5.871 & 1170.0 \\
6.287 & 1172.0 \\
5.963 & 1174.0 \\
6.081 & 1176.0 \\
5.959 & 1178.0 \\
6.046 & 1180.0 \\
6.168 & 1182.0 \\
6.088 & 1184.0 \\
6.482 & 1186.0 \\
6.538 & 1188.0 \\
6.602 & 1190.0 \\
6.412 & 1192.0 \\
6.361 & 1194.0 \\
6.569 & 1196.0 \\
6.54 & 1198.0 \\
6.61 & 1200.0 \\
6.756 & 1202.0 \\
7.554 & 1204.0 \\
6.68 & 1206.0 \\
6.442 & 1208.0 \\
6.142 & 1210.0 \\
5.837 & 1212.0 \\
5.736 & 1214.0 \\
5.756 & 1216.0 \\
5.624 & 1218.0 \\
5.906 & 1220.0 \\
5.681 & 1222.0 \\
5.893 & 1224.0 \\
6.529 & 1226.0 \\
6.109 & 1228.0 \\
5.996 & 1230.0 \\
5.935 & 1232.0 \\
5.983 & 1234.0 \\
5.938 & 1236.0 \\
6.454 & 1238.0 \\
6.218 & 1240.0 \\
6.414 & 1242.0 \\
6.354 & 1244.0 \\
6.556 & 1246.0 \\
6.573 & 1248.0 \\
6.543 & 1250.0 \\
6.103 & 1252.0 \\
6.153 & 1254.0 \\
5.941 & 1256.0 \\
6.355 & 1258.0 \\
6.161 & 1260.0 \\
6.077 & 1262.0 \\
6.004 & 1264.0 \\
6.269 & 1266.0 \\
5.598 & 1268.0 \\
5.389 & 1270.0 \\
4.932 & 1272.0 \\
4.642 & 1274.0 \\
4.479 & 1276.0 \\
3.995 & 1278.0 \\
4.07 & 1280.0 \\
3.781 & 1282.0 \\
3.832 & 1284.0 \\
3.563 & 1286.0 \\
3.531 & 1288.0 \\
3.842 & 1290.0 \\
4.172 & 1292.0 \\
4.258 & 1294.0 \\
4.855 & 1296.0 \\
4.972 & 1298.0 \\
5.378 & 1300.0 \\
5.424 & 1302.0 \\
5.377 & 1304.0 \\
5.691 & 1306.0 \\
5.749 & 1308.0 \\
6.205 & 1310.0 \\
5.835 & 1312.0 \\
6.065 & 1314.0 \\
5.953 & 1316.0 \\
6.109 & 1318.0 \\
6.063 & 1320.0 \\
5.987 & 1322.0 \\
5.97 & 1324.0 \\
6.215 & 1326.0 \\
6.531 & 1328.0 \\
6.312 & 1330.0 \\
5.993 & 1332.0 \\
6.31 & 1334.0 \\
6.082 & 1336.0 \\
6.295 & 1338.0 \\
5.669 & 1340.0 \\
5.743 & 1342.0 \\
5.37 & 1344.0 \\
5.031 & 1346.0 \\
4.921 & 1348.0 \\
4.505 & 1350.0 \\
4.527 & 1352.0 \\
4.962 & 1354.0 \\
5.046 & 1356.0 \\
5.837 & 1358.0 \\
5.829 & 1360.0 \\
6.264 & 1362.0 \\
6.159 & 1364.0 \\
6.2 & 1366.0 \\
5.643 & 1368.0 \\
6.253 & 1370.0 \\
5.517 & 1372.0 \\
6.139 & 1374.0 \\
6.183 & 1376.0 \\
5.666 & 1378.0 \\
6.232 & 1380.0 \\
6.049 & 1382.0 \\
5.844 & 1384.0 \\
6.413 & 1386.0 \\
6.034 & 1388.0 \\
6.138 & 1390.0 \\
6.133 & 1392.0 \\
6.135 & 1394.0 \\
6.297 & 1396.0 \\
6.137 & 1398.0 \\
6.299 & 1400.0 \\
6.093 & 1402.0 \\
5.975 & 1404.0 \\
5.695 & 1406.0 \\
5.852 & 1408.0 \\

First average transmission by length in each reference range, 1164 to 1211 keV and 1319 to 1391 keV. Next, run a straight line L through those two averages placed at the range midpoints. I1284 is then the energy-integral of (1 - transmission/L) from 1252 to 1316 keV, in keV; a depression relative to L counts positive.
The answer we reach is 9.6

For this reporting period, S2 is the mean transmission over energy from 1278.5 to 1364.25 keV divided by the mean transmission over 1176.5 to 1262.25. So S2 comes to 0.9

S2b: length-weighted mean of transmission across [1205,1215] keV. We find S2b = 6.17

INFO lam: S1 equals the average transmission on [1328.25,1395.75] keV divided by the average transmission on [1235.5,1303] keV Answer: 1.09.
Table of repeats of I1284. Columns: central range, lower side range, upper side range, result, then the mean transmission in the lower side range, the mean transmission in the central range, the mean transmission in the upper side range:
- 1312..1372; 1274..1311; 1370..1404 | -4.7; 4.62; 5.78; 6.08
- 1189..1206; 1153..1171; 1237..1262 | -1.7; 5.88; 6.68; 6.31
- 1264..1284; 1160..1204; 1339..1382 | 3.8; 6.26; 4.81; 5.61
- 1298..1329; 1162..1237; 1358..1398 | 1.2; 6.18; 5.87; 6.06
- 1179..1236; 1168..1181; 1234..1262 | -1.0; 6.04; 6.24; 6.27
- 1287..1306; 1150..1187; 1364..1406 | 4.2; 5.99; 4.7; 6.06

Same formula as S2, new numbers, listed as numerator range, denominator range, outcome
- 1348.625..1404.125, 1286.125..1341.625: 1.06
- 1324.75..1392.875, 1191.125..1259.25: 0.93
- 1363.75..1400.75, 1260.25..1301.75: 1.29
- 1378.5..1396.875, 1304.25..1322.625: 1.03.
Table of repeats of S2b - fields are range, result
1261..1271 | 5.87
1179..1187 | 6.2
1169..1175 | 6.04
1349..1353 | 4.52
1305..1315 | 5.91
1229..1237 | 5.96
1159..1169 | 5.93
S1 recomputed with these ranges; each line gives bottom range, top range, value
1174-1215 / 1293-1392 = 0.90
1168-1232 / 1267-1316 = 0.78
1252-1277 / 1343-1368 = 0.95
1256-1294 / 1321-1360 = 1.17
